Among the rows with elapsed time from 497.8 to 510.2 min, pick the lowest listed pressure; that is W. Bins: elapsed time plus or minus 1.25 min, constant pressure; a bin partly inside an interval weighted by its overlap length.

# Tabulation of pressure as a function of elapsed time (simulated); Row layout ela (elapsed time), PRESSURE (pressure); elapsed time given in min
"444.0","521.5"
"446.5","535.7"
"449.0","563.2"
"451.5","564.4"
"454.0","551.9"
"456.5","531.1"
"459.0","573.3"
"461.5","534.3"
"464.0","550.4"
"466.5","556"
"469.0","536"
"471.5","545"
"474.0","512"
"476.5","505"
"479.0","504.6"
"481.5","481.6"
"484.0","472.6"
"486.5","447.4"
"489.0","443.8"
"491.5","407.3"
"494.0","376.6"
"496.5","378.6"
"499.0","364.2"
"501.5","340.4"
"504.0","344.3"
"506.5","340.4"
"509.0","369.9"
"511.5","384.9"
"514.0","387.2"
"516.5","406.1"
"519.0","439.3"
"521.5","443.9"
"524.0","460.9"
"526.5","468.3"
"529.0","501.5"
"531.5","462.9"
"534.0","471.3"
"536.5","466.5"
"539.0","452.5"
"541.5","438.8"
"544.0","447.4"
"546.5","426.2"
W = 340.4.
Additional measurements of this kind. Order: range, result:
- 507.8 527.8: 369.9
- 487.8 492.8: 407.3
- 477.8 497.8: 376.6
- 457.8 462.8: 534.3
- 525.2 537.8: 462.9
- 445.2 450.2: 535.7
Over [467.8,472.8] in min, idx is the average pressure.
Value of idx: 540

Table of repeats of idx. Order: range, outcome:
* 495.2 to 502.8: 361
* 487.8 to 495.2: 409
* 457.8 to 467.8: 553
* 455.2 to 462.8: 546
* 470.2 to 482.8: 510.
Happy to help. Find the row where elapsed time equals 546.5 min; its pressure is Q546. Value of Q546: 426.2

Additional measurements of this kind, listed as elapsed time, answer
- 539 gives 452.5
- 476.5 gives 505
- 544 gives 447.4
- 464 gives 550.4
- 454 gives 551.9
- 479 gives 504.6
